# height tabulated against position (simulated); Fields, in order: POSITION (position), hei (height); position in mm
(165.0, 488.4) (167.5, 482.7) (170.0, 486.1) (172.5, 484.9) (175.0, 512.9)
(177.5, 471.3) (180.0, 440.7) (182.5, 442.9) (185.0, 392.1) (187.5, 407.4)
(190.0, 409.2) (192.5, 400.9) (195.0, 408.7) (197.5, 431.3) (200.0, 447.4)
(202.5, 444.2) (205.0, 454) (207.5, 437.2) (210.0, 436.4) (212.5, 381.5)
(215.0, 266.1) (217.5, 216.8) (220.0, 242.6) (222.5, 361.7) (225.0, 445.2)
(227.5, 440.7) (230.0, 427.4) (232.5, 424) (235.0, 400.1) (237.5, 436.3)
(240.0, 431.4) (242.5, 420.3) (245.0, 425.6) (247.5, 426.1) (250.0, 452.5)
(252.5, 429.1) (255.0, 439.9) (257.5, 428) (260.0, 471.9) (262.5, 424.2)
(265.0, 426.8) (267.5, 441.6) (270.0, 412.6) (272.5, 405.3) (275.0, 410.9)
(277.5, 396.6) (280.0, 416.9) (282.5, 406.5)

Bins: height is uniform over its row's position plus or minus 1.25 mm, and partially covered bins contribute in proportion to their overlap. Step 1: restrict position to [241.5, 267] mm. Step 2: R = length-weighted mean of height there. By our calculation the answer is 435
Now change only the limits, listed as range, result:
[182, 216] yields 412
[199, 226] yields 374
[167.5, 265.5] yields 419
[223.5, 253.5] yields 429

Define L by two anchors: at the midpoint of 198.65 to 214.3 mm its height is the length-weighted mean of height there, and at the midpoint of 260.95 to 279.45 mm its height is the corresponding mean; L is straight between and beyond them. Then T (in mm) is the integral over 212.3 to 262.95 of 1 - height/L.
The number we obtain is 2.7 mm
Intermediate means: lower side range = 428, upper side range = 418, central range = 400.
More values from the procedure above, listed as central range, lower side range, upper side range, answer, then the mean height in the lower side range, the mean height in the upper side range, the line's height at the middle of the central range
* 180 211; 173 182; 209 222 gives -2.8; 473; 309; 396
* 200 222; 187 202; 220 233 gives 2.5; 419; 403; 411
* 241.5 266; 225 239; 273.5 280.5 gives -1.0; 428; 407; 418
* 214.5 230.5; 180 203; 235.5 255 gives 3.2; 421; 431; 427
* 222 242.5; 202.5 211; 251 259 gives 0.7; 443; 434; 438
